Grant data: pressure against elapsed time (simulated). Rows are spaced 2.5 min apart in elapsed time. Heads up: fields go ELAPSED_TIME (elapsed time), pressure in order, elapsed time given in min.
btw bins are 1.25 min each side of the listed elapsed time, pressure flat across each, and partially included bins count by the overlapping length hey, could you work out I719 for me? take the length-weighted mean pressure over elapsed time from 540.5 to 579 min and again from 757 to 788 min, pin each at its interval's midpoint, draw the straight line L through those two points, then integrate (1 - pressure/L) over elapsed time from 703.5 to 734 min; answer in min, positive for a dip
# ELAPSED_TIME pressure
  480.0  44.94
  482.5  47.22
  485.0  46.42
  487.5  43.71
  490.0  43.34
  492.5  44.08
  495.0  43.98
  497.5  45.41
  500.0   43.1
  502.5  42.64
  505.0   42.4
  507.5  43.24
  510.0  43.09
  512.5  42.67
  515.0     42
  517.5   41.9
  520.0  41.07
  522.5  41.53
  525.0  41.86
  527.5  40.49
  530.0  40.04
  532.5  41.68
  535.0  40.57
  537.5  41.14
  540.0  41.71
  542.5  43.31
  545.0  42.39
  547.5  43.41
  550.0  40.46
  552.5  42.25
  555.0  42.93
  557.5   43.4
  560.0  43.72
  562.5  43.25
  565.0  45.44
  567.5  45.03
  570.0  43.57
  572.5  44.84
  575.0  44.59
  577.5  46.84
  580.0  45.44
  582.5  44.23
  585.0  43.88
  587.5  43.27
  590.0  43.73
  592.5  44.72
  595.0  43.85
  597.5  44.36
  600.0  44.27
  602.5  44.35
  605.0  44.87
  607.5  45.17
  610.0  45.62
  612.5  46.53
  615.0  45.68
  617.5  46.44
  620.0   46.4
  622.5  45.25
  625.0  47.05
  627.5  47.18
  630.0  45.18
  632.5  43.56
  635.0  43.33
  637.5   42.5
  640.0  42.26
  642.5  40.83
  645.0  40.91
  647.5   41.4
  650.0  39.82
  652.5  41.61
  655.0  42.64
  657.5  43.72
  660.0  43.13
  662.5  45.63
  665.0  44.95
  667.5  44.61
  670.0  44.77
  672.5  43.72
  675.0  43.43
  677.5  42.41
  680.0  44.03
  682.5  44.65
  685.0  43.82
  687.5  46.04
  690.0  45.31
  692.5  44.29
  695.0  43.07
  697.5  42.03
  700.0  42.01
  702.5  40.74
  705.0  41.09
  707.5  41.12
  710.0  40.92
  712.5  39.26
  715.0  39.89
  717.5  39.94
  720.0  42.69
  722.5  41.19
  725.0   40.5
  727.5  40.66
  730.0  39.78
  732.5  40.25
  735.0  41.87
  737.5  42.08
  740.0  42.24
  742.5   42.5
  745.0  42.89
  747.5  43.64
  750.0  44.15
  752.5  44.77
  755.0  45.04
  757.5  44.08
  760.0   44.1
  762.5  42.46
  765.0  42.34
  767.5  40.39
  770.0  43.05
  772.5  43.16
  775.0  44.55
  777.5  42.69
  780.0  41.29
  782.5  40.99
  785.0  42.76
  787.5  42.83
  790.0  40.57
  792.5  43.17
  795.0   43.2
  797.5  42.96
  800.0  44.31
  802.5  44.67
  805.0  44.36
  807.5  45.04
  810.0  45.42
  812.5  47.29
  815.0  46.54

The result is 1.6 min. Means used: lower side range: 43.7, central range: 40.6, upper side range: 42.6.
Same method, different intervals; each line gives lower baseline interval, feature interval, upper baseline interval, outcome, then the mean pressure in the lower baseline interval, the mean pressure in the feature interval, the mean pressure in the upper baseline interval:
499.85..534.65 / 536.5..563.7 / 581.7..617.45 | 0.3 min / 41.9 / 42.6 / 44.7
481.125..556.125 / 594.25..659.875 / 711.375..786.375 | -2.4 min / 42.7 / 44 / 42.2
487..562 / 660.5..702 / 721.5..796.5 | -1.5 min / 42.4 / 44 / 42.4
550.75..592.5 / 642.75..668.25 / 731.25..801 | 0.5 min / 44.1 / 42.7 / 42.8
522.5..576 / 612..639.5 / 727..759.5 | -1.7 min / 42.6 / 45.3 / 42.7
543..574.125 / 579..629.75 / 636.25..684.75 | -2.2 min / 43.4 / 45.1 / 43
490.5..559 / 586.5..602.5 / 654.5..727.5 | -0.6 min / 42.3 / 44.1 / 42.8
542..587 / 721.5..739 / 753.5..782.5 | 0.9 min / 43.8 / 40.9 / 42.9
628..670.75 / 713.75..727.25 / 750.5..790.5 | 0.7 min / 43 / 40.8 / 42.9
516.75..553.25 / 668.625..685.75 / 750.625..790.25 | -0.6 min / 41.6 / 43.8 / 42.9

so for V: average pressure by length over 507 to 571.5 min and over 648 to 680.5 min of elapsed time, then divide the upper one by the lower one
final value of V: 1.0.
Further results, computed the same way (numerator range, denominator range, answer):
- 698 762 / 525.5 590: 0.97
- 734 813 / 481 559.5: 1.01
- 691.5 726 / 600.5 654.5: 0.94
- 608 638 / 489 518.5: 1.05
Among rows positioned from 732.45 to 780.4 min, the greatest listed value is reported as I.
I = 45.04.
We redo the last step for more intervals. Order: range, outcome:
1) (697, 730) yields 42.69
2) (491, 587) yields 46.84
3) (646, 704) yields 46.04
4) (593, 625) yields 47.05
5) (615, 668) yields 47.18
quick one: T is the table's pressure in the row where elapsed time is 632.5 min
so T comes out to 43.56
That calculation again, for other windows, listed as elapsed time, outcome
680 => 44.03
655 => 42.64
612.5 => 46.53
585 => 43.88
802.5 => 44.67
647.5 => 41.4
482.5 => 47.22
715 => 39.89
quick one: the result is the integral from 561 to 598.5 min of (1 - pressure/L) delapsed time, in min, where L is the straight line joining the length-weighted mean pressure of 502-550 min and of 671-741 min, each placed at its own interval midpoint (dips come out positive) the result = -2.2 min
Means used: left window 41.9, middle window 44.5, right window 42.1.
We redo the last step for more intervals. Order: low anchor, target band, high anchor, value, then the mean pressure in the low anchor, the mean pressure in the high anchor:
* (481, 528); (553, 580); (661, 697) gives -0.5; 43.2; 44.3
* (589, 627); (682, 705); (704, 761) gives -0.2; 45.3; 41.9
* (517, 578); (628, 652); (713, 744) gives -0.3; 42.7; 41.1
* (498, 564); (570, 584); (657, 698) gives -0.7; 42.2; 44.1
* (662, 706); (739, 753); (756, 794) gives -0.1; 43.7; 42.6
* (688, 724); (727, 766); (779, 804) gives -0.5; 41.8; 42.7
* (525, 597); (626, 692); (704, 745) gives -2.6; 43.2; 41.1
